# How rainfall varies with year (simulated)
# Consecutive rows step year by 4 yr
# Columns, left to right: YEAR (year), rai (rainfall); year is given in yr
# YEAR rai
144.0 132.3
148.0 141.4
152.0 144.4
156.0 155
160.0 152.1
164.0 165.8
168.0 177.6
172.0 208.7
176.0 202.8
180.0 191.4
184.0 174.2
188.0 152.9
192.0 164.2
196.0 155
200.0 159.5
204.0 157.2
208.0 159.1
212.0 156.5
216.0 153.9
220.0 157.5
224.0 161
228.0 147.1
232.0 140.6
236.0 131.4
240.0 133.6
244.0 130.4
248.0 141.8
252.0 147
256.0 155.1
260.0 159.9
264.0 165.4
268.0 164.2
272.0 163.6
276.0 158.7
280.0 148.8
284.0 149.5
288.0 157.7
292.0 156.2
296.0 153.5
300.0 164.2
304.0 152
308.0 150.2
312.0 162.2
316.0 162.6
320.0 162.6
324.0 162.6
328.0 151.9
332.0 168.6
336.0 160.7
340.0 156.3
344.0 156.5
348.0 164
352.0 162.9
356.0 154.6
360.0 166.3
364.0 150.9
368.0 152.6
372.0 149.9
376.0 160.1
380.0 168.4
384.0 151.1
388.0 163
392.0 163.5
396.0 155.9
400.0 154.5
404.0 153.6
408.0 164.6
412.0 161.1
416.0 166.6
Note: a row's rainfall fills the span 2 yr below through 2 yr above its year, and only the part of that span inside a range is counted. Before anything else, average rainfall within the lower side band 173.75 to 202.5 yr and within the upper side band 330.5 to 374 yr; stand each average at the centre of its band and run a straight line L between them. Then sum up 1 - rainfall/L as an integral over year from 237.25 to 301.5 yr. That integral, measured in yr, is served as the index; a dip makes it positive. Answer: 4.7 yr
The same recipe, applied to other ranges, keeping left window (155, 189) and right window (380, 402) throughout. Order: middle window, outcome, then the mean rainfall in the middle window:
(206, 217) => 1.07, 157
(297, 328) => 1.19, 159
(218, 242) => 3.75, 145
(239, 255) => 2.91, 140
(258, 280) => 1.00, 161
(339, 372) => 0.81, 158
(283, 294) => 0.81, 155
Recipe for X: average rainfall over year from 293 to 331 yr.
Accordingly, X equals 158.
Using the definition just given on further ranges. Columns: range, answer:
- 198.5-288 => 152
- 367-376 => 153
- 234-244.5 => 132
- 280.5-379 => 158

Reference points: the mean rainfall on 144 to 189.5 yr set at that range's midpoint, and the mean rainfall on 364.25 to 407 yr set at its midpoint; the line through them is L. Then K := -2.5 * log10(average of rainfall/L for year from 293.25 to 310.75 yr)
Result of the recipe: 0.04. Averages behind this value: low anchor 168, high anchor 157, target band 155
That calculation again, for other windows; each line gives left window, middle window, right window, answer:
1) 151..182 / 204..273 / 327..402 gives 0.12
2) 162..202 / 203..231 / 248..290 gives 0.08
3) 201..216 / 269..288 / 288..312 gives 0.00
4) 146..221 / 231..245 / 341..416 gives 0.22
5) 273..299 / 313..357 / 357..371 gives -0.03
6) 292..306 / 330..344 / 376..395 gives -0.02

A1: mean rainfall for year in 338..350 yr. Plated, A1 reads 159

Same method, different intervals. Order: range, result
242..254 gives 140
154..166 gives 158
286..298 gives 156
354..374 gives 155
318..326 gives 163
